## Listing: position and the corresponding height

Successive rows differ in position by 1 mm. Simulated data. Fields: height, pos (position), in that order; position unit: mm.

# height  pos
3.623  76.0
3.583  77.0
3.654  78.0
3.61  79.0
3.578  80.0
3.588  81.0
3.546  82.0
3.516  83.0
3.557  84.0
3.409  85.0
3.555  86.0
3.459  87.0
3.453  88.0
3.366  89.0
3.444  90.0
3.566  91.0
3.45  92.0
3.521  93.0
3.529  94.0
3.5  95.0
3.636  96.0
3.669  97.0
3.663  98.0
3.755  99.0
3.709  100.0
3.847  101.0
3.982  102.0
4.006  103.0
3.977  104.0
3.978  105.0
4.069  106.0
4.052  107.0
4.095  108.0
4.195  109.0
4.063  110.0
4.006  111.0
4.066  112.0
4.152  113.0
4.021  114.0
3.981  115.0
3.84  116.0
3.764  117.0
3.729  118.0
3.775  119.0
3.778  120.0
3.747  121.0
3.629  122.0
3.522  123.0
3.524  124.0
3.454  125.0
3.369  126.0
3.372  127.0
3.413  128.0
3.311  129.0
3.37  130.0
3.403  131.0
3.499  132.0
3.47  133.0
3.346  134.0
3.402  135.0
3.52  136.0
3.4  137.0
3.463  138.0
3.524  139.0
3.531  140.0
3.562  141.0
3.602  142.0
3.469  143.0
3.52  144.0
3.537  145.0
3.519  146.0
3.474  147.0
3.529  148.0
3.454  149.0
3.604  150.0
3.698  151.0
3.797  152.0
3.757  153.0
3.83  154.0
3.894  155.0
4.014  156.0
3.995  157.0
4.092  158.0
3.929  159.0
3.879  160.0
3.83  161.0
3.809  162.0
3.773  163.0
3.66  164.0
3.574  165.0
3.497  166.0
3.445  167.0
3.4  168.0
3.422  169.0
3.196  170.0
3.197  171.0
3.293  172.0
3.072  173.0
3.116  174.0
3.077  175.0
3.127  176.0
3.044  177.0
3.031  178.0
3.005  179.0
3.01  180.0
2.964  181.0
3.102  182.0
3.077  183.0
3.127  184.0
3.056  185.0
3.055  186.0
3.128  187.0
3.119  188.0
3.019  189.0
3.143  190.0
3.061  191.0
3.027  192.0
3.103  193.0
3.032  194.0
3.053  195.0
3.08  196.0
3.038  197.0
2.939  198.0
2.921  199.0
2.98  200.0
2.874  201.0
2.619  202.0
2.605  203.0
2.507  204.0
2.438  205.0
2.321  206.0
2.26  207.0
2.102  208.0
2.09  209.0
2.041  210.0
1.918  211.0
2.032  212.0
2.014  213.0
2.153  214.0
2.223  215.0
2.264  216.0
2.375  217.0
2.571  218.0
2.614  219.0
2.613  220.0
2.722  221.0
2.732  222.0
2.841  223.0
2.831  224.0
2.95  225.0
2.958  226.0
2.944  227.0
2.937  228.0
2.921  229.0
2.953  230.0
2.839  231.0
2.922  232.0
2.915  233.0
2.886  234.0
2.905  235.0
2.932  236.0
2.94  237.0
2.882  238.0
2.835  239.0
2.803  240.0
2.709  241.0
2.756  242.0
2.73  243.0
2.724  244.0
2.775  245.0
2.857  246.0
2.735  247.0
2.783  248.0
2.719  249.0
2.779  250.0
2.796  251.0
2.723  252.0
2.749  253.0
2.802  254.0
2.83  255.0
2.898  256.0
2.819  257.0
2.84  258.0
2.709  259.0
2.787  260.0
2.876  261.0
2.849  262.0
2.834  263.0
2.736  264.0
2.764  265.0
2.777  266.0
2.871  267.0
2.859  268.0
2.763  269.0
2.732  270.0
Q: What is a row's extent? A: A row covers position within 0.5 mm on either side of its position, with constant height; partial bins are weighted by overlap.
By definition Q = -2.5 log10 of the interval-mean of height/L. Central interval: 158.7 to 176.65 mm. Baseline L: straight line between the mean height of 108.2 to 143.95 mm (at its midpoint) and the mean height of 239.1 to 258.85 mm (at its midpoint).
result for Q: -0.03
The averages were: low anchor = 3.64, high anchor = 2.78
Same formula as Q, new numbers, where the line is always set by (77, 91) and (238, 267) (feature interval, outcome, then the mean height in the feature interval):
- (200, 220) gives 0.26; 2.34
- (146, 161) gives -0.17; 3.77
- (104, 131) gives -0.12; 3.78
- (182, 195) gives 0.00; 3.08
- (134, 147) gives -0.07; 3.5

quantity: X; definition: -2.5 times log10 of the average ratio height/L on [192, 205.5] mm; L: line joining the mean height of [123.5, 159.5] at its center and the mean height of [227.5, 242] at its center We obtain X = 0.102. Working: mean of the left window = 3.57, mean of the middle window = 2.87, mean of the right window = 2.88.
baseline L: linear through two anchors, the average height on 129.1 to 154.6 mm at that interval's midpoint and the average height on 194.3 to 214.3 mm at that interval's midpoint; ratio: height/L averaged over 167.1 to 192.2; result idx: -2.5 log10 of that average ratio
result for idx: -0.08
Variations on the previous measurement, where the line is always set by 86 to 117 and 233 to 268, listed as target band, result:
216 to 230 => 0.09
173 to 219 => 0.16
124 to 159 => -0.01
